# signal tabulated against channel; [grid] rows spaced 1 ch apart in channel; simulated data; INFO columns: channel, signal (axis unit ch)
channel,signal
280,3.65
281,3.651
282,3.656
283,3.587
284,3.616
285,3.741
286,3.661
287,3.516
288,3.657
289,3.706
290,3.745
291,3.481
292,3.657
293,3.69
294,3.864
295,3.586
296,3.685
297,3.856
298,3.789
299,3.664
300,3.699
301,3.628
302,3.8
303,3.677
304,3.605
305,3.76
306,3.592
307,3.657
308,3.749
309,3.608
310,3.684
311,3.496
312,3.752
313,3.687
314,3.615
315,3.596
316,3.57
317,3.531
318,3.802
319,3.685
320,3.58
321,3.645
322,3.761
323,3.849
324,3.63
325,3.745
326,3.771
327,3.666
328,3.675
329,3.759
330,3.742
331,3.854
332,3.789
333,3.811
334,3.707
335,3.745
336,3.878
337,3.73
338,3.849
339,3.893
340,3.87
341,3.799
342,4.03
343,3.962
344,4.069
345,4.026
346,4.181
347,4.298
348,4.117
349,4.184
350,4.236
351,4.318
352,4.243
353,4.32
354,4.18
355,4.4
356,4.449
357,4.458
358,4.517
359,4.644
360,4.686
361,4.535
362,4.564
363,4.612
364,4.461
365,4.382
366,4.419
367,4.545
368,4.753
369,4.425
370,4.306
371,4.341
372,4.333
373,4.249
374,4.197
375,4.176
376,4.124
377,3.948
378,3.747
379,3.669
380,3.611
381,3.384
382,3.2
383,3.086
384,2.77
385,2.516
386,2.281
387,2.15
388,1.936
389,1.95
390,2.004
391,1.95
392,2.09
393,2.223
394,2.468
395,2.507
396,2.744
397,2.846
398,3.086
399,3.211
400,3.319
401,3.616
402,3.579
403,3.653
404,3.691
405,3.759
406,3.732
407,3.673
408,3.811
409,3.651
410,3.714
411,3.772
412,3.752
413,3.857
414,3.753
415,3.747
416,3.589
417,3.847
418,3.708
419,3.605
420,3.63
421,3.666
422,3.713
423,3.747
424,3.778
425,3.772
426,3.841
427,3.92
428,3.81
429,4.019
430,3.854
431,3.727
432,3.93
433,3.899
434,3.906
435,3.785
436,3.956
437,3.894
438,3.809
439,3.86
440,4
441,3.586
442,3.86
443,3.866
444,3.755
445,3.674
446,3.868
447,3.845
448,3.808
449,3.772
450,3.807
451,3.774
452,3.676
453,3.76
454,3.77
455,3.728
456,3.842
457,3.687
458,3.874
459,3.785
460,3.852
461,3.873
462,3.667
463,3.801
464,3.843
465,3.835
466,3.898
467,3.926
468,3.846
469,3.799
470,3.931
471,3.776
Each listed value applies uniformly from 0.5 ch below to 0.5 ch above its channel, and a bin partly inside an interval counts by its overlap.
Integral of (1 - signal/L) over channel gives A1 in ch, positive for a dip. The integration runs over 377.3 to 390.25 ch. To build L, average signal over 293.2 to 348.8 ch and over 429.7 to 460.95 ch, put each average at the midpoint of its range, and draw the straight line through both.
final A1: 3.3 ch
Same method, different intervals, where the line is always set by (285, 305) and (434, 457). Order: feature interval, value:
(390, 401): 3.2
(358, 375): -3.3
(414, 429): 0.1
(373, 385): 0.5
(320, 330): 0.0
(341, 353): -1.3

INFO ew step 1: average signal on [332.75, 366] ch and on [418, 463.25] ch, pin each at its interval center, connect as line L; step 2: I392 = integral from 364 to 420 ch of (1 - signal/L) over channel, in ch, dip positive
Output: 7.8 ch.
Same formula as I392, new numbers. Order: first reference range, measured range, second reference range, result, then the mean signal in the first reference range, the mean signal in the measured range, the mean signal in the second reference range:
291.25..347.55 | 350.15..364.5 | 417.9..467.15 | -2.59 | 3.75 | 4.45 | 3.81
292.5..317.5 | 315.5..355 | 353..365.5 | 2.26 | 3.67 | 3.89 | 4.48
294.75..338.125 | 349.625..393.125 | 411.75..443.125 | -0.24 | 3.7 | 3.77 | 3.8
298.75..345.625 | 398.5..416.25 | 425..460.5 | 0.64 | 3.74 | 3.66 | 3.82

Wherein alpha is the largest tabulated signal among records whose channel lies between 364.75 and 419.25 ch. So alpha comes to 4.753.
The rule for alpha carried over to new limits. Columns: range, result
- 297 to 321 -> 3.856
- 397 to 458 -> 4.019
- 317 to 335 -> 3.854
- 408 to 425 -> 3.857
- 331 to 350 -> 4.298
